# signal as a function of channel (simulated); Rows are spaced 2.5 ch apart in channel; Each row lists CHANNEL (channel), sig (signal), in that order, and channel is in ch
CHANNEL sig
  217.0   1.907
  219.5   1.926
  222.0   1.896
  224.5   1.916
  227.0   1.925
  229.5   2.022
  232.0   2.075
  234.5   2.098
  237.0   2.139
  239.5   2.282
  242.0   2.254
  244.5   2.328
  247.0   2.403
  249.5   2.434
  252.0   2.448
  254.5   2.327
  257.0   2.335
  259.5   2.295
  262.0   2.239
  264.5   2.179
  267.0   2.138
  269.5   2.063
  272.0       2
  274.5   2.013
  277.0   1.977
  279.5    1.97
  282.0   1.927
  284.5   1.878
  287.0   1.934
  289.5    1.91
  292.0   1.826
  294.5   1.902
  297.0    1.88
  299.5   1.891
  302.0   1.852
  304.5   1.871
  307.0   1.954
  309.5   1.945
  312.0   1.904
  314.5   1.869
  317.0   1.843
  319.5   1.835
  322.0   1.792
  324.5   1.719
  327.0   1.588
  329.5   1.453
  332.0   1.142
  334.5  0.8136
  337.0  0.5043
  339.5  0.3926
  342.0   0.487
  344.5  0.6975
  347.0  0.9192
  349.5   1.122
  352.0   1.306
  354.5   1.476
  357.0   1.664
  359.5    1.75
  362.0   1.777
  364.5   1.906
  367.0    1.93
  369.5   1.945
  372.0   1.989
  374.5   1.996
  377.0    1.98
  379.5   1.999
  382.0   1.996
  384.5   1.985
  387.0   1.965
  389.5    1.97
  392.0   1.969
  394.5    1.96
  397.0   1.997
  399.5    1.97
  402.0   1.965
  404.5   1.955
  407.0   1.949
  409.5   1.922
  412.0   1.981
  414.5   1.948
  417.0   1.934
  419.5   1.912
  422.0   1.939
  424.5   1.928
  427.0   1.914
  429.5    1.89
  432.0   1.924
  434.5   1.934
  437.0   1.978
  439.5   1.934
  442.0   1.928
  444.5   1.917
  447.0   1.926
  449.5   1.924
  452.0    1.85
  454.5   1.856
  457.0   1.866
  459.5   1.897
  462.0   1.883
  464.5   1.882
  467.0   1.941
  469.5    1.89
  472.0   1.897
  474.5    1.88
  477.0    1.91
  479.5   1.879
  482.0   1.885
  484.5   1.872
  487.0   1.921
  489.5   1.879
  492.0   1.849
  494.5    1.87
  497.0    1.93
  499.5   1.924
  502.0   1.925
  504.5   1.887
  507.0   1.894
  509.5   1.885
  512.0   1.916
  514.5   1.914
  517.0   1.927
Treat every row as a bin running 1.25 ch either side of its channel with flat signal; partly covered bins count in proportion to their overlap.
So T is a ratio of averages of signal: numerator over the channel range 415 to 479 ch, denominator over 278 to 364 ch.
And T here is 1.23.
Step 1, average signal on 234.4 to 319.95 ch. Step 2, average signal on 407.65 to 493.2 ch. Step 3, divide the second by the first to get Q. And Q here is 0.93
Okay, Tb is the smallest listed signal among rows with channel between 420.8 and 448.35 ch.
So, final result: 1.89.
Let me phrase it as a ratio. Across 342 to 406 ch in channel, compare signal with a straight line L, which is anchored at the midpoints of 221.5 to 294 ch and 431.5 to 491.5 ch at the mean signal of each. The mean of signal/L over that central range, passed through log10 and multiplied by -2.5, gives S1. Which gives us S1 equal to 0.143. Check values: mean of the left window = 2.11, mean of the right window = 1.9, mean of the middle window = 1.74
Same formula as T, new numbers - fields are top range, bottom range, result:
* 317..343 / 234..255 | 0.52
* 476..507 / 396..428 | 0.97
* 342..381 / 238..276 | 0.71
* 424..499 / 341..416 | 1.08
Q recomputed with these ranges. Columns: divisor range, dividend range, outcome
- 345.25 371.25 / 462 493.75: 1.20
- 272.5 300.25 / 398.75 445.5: 1.01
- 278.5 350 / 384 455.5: 1.25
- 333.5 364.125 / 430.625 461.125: 1.73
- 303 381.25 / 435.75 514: 1.23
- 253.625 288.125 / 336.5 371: 0.62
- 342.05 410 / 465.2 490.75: 1.08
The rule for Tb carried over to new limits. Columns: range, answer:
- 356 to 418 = 1.664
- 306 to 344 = 0.3926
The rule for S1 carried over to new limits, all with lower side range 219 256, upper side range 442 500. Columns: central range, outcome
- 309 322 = 0.12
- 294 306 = 0.12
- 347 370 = 0.25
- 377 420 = 0.01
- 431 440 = 0.00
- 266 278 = 0.05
